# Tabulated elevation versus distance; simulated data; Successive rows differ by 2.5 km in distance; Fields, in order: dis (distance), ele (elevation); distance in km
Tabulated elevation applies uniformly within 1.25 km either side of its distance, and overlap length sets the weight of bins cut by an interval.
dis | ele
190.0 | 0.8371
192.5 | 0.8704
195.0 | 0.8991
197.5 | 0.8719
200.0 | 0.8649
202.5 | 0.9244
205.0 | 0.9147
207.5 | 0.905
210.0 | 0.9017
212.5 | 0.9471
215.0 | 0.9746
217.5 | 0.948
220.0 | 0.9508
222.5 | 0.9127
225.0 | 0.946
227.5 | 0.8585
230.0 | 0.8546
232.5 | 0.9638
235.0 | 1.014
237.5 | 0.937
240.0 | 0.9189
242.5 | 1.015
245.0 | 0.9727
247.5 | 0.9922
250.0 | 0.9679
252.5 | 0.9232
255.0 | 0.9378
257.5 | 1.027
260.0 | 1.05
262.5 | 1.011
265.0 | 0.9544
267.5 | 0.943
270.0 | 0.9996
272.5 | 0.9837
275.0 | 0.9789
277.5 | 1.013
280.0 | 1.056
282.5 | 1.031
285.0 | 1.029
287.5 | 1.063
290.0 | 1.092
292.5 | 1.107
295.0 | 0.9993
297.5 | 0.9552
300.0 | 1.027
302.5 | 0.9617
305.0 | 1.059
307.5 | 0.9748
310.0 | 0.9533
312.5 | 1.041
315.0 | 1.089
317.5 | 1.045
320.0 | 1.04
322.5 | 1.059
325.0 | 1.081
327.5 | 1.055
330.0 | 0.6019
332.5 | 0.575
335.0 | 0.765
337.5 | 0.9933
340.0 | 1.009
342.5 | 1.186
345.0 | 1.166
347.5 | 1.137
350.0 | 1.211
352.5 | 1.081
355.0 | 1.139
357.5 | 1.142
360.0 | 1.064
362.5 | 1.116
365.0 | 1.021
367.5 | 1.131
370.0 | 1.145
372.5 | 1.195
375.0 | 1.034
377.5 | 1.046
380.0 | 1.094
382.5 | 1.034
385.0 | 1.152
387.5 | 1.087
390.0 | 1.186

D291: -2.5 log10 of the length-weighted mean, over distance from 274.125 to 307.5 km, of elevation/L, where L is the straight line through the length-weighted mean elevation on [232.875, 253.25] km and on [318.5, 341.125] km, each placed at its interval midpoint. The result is -0.10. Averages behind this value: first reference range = 0.969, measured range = 1.03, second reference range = 0.91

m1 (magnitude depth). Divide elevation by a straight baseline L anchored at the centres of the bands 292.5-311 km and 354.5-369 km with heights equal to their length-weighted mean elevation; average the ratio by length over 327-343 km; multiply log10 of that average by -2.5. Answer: 0.22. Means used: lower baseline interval 0.998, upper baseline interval 1.1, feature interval 0.861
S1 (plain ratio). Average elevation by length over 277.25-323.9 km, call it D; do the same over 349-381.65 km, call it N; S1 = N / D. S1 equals 1.1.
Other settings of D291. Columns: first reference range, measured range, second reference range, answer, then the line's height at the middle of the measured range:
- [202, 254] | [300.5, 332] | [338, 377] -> 0.08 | 1.06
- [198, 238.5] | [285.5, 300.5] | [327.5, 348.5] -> -0.12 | 0.931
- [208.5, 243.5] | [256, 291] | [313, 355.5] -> -0.05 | 0.97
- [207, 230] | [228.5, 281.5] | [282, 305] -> 0.00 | 0.976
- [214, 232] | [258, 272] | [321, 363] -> -0.04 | 0.957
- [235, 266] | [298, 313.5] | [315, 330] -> 0.01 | 1.01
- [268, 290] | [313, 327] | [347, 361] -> 0.02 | 1.08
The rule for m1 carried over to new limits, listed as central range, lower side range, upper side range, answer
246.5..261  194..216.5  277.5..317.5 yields -0.01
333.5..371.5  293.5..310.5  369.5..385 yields -0.02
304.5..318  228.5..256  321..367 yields -0.02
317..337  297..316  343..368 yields 0.17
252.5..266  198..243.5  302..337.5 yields -0.06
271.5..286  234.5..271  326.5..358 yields -0.03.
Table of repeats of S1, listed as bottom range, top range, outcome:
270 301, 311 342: 0.93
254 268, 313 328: 1.07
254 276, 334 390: 1.11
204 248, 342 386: 1.19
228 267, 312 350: 1.03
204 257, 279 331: 1.08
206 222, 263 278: 1.05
